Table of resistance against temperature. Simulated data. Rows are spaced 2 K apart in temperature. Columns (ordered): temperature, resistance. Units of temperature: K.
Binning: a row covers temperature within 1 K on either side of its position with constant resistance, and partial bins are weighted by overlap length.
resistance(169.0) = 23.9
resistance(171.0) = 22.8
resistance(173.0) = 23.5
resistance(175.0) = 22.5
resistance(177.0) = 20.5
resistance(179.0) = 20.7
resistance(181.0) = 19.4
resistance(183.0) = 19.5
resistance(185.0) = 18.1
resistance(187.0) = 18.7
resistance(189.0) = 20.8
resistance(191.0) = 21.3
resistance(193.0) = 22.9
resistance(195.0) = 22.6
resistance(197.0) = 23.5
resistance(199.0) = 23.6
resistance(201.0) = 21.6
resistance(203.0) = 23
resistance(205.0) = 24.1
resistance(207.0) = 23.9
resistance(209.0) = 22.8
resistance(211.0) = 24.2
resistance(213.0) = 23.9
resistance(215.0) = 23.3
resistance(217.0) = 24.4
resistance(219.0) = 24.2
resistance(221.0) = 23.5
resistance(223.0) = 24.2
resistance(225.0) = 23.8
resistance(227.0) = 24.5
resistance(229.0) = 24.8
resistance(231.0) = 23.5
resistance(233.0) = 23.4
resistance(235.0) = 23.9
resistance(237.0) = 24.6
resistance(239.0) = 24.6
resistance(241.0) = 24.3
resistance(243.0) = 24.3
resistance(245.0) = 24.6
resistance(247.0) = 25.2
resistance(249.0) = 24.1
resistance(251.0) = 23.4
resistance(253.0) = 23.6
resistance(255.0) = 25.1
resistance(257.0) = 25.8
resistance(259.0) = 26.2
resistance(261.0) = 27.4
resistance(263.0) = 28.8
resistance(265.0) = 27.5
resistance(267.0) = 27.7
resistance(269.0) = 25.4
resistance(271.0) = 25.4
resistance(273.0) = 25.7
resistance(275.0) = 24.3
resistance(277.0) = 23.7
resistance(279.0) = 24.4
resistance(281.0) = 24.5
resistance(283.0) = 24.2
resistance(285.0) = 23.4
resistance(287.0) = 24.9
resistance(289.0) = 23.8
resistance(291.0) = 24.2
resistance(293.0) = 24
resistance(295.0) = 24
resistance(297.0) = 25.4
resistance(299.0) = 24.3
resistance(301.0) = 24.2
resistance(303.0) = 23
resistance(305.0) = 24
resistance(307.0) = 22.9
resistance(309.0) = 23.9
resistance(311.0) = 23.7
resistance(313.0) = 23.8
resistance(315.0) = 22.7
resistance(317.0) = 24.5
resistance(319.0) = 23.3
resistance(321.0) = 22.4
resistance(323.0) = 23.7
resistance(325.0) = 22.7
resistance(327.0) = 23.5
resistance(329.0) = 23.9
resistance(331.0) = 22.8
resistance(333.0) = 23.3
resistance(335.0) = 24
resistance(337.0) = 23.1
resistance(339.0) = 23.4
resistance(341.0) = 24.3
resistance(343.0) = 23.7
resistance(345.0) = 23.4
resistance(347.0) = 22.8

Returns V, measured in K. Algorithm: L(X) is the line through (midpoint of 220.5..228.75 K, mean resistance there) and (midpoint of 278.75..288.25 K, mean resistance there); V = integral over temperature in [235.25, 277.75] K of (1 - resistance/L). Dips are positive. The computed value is -2.0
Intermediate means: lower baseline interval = 24.1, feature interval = 25.3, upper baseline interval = 24.3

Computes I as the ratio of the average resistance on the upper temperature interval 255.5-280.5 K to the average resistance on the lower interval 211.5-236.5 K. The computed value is 1.1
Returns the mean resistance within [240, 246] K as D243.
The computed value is 24.4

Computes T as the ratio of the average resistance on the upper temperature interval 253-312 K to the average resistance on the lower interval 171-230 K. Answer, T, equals 1.10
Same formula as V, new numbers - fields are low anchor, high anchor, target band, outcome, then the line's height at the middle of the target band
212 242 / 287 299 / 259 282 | -1.6 K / 24.2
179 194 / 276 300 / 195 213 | -2.1 K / 20.8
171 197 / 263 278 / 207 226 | -0.8 K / 22.9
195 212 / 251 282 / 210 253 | 0.4 K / 24.3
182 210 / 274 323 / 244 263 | -1.8 K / 23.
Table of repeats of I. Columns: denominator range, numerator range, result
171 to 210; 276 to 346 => 1.09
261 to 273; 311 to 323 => 0.87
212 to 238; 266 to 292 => 1.03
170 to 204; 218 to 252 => 1.13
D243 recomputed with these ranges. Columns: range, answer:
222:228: 24.2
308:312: 23.8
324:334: 23.2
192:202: 22.8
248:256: 24.1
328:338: 23.4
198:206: 23.1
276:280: 24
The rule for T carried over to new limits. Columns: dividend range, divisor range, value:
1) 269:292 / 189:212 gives 1.07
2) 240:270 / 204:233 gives 1.07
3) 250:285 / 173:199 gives 1.21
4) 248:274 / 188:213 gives 1.13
